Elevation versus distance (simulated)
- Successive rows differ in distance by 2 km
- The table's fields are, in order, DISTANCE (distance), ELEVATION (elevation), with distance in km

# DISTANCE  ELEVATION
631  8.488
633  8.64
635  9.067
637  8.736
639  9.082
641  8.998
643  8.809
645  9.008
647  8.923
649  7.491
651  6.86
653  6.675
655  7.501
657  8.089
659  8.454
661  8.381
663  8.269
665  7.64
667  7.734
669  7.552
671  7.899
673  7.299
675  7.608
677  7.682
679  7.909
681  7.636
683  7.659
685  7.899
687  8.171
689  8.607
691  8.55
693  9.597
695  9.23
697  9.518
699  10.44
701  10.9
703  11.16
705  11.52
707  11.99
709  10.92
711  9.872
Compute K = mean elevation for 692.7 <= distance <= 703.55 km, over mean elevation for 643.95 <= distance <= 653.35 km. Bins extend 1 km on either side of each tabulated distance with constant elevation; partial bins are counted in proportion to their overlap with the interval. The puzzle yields 1.29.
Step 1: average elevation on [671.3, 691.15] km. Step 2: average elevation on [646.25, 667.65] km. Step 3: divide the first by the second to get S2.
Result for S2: 1.0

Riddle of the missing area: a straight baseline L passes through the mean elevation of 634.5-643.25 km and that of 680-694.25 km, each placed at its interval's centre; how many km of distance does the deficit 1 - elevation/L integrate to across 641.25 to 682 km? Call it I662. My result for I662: 3.57 km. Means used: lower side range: 8.94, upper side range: 8.32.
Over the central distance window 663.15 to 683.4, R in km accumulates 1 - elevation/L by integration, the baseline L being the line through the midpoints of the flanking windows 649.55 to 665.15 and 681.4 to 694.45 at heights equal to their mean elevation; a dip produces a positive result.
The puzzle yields 1.0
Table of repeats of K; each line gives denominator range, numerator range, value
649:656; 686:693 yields 1.22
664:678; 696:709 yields 1.43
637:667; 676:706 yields 1.11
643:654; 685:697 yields 1.12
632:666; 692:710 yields 1.28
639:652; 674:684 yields 0.92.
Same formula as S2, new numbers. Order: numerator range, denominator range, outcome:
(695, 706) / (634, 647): 1.18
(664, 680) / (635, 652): 0.90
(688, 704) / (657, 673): 1.23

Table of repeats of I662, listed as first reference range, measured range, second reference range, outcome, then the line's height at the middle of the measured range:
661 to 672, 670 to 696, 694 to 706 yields 2.9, 9.15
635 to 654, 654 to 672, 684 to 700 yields 1.3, 8.59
